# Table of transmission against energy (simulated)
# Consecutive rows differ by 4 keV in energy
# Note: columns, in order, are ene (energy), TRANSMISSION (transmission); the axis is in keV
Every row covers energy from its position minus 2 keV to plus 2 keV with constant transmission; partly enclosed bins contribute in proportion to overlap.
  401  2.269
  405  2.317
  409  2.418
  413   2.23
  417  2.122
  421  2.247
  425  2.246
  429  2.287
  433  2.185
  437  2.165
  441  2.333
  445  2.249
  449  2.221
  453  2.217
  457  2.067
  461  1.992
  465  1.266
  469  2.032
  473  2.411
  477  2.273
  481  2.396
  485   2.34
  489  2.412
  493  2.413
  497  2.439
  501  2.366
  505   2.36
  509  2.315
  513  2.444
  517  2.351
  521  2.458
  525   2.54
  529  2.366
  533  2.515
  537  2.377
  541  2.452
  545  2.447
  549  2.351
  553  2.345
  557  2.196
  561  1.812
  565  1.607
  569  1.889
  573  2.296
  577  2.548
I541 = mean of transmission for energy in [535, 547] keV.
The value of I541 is 2.43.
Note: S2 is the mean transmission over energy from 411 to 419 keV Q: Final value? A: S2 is 2.18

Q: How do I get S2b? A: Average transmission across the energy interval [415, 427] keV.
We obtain 2.21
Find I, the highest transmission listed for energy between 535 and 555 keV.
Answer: 2.452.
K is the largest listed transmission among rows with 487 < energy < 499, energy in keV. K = 2.439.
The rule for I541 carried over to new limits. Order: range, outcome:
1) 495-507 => 2.39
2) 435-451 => 2.24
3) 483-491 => 2.38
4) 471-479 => 2.34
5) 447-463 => 2.12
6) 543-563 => 2.23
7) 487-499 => 2.42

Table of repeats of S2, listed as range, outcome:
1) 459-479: 1.99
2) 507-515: 2.38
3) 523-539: 2.45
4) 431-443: 2.23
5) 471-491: 2.37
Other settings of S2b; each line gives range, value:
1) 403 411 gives 2.37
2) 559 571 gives 1.77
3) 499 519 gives 2.37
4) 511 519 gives 2.4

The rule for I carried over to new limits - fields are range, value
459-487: 2.411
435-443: 2.333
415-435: 2.287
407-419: 2.418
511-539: 2.54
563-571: 1.889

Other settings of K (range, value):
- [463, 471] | 2.032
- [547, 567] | 2.351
